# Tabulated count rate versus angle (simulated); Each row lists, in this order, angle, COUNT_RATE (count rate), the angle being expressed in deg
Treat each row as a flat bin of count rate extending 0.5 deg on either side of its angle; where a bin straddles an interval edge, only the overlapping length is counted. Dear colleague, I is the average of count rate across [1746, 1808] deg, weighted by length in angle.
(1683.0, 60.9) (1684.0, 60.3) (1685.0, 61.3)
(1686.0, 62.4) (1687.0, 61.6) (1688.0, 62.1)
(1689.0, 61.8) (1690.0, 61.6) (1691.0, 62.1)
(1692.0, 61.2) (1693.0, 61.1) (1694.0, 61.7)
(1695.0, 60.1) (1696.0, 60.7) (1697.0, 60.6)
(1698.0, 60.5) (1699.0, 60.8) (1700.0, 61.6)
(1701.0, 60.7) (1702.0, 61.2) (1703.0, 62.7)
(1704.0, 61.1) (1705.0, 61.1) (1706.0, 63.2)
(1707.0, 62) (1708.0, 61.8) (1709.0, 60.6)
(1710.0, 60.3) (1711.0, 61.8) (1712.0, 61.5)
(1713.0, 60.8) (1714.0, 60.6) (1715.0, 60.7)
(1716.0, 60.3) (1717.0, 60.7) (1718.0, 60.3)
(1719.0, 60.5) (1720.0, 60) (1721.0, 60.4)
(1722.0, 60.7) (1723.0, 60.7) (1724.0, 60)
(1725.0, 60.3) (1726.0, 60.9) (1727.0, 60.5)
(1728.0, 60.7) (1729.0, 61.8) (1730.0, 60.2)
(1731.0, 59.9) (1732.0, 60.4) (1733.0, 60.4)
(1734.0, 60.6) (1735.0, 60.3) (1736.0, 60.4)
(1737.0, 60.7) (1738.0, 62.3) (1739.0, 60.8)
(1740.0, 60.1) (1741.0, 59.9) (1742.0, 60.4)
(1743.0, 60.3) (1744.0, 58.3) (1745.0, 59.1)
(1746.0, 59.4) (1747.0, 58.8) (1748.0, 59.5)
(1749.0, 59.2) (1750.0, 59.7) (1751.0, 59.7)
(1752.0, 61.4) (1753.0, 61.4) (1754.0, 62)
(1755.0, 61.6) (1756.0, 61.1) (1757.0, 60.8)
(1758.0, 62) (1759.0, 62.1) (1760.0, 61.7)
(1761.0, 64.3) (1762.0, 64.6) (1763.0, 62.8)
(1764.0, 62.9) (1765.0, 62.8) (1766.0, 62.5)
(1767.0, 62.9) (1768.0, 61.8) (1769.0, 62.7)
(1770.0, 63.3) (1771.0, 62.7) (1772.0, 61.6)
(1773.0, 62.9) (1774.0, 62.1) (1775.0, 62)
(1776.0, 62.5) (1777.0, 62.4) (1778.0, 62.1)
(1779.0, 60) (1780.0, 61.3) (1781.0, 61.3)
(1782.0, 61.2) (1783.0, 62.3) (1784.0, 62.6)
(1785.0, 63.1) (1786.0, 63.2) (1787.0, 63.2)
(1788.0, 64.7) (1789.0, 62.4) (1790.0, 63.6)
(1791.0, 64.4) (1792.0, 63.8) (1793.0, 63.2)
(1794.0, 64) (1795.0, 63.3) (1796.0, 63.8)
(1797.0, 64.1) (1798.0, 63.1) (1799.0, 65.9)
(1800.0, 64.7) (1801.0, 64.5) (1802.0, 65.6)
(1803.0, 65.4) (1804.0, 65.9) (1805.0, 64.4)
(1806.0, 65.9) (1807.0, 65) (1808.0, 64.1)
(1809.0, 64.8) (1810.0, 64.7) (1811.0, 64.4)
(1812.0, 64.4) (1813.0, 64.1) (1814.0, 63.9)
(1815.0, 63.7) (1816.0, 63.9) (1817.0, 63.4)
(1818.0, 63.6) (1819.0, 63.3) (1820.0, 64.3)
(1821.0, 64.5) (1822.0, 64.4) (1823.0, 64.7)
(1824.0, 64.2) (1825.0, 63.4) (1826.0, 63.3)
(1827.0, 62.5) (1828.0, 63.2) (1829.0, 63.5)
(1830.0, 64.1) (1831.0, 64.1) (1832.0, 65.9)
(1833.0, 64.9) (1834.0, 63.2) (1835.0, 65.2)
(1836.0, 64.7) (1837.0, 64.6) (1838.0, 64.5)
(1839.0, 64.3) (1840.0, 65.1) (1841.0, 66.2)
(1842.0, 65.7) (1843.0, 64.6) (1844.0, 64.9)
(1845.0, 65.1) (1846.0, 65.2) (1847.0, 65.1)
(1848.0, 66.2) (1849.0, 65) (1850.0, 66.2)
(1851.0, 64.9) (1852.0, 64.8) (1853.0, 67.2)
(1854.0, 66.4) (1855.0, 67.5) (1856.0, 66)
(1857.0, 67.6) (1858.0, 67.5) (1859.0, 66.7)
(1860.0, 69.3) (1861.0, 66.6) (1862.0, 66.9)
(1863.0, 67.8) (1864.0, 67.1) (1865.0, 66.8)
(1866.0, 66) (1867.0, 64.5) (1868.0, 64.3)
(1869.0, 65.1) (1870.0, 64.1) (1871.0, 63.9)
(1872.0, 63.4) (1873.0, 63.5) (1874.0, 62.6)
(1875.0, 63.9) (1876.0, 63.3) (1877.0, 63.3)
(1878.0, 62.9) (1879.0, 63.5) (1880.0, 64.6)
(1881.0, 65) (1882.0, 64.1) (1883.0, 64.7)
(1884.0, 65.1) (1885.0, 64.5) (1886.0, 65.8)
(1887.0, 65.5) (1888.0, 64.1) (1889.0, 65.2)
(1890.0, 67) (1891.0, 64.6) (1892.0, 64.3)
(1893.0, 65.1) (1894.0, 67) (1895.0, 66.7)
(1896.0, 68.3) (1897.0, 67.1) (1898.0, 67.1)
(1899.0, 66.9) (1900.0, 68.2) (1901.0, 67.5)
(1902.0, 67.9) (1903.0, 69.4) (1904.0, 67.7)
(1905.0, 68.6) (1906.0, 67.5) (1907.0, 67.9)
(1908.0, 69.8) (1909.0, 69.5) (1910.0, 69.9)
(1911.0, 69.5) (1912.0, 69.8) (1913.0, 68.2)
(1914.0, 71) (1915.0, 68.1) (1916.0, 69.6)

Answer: 62.7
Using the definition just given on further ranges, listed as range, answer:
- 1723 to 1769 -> 61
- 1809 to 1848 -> 64.4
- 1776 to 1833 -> 63.8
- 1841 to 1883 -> 65.3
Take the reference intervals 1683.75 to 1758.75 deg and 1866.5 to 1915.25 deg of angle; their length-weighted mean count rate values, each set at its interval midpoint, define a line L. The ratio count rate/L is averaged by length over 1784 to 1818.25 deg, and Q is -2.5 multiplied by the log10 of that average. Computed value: -0.01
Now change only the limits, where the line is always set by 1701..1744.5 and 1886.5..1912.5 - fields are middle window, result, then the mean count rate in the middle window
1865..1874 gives 0.031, 64.4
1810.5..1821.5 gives 0.005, 64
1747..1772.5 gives 0.006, 61.8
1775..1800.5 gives 0.003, 63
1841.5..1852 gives 0.002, 65.3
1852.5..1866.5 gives -0.020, 67.1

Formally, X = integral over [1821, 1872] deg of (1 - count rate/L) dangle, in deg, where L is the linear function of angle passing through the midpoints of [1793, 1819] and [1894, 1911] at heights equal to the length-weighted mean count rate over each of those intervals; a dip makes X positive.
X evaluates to 0.5 deg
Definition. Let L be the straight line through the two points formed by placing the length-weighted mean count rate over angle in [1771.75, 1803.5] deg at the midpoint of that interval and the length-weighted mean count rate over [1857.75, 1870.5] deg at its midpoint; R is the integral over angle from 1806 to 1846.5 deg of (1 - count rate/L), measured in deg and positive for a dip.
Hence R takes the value 0.2 deg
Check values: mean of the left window 63.1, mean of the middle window 64.4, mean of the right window 66.3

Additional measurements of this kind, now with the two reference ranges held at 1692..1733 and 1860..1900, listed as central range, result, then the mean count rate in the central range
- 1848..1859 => -0.3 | 66.3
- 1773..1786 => 0.1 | 62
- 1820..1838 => -0.1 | 64.2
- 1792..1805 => -0.3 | 64.4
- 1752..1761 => 0.0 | 61.7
